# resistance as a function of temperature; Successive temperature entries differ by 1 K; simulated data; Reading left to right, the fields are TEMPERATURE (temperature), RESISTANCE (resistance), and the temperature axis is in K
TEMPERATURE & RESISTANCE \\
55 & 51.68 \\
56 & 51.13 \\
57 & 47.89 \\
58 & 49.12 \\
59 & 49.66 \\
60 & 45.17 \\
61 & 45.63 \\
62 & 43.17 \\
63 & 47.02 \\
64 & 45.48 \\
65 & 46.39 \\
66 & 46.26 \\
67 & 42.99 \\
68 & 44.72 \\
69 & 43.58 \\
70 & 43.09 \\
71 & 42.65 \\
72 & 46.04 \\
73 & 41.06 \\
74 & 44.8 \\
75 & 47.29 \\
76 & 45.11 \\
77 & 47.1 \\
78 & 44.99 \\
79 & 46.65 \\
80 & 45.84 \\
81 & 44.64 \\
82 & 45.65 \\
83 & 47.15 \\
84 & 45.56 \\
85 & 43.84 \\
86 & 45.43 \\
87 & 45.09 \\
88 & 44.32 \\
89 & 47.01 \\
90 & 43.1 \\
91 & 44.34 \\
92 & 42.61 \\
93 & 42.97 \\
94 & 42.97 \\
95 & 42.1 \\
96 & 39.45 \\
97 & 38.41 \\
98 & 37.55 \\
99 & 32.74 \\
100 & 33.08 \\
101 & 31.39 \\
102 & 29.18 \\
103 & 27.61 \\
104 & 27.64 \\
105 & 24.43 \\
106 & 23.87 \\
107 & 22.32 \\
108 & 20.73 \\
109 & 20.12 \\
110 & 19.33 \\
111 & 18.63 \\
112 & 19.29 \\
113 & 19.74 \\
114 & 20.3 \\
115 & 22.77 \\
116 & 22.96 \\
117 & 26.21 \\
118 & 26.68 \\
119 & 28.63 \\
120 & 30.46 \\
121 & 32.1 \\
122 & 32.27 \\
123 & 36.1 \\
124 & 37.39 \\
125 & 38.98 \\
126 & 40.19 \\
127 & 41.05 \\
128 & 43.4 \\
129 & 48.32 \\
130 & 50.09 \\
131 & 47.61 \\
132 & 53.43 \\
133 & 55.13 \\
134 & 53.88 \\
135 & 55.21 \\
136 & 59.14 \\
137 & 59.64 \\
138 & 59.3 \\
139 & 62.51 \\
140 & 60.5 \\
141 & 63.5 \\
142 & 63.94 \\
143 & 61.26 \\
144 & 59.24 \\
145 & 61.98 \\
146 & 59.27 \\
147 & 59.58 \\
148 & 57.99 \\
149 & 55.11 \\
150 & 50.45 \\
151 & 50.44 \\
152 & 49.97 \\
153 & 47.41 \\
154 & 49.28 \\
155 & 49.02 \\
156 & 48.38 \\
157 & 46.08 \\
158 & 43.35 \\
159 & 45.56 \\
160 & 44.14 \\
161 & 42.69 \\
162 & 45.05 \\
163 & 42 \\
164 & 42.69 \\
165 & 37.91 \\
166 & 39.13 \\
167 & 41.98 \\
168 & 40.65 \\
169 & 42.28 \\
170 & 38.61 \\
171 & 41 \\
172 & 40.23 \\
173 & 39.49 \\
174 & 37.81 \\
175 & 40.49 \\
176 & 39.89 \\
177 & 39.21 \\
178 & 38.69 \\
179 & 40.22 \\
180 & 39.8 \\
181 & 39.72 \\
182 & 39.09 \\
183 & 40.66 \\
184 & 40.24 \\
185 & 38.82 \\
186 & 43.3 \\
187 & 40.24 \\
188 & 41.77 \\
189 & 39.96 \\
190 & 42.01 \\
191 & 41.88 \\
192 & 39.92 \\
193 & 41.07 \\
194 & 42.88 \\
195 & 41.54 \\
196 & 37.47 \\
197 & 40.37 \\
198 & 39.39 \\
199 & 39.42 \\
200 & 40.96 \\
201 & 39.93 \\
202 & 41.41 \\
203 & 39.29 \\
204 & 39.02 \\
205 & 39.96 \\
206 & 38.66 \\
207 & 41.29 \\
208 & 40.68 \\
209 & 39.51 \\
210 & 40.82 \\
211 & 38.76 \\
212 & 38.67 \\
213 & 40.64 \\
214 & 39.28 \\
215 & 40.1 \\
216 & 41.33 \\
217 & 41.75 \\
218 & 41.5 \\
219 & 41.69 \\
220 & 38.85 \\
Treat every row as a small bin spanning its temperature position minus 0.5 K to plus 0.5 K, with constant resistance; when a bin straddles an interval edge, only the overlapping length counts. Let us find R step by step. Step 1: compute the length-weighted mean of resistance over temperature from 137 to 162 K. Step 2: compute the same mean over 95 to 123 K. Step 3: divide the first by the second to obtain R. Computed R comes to 2.0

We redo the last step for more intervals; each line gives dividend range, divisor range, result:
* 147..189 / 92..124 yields 1.49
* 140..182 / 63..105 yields 1.11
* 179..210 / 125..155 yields 0.75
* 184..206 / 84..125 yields 1.25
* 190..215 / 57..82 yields 0.88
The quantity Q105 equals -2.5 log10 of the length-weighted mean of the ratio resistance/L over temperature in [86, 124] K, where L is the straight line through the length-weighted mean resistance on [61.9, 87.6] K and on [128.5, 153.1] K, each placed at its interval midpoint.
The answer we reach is 0.49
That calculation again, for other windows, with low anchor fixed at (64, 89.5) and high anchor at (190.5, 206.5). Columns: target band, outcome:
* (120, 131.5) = 0.07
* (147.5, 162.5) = -0.15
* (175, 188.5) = 0.02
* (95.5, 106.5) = 0.37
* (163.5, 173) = 0.03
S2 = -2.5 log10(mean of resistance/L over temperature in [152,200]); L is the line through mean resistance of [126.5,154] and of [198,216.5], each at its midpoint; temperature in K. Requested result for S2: 0.13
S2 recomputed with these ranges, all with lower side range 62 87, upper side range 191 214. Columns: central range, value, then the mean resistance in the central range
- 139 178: -0.15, 47.9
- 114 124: 0.45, 28.7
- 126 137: -0.18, 50.7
